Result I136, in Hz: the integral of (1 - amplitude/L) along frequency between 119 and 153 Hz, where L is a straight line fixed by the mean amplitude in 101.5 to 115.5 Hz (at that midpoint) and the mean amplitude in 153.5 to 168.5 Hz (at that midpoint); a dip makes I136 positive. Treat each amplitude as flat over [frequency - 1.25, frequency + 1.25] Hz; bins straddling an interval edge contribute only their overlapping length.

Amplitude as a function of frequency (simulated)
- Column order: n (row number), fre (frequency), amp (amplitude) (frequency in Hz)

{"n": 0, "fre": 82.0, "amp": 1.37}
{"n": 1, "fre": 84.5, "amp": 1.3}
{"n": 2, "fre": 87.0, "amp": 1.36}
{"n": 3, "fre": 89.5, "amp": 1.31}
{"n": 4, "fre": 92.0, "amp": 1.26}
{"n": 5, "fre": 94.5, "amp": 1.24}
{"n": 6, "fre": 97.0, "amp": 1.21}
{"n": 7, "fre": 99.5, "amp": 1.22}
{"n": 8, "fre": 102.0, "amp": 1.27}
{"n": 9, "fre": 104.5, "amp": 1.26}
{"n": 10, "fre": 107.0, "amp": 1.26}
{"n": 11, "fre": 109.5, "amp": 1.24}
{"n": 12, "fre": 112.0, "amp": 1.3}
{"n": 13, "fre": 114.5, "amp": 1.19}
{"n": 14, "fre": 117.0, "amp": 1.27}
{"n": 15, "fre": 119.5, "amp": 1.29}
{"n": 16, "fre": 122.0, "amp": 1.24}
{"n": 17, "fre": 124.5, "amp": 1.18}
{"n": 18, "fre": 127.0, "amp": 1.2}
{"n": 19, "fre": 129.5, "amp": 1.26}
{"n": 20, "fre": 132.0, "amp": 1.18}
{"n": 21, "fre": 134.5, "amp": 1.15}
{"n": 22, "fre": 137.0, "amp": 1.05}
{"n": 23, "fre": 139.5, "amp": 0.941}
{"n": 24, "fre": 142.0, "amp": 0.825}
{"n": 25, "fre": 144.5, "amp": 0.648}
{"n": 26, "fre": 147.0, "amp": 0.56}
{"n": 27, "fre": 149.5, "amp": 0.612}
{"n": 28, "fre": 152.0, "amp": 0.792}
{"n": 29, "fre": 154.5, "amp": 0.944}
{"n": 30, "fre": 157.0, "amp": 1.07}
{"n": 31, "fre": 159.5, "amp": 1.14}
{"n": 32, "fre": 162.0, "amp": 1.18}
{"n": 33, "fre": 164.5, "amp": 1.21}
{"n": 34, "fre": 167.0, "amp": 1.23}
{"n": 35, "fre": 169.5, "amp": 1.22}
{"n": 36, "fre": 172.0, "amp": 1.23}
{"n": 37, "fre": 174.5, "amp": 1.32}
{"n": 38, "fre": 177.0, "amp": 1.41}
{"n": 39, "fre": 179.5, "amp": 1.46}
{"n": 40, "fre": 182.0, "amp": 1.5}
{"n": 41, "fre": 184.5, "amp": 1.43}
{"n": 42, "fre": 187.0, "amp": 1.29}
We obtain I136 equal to 5.8 Hz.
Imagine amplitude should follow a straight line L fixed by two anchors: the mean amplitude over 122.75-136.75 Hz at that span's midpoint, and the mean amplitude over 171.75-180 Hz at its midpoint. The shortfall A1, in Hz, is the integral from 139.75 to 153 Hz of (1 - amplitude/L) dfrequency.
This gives 5.8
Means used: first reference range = 1.19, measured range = 0.705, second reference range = 1.36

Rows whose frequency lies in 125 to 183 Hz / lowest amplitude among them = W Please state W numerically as 0.56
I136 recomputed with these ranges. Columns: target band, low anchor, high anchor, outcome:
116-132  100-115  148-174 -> -0.51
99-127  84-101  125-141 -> -1.13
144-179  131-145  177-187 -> 5.13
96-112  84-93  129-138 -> 0.09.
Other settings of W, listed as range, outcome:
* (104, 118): 1.19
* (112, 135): 1.15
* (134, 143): 0.825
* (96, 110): 1.21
